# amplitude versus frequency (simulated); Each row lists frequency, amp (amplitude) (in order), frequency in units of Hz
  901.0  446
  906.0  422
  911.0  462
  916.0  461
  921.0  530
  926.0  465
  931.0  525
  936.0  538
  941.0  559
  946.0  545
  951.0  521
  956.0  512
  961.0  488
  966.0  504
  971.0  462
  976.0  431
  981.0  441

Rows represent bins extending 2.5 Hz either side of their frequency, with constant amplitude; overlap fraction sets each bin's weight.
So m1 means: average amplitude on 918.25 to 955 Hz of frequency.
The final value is 525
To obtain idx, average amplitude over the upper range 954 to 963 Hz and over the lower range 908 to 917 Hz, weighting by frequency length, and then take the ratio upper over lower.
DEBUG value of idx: 1.09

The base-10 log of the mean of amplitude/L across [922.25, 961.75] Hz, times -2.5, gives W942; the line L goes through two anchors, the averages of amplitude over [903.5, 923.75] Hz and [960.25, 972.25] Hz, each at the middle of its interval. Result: -0.09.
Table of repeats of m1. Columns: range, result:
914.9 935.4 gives 502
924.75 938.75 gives 514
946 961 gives 516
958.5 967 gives 495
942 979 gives 497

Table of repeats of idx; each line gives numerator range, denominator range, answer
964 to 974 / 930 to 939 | 0.90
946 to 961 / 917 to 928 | 1.05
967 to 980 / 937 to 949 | 0.82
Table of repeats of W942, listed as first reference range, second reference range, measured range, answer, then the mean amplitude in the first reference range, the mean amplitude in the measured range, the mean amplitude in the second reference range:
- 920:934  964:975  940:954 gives -0.10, 505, 539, 475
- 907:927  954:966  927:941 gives -0.09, 476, 529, 500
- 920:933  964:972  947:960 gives -0.05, 503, 516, 486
